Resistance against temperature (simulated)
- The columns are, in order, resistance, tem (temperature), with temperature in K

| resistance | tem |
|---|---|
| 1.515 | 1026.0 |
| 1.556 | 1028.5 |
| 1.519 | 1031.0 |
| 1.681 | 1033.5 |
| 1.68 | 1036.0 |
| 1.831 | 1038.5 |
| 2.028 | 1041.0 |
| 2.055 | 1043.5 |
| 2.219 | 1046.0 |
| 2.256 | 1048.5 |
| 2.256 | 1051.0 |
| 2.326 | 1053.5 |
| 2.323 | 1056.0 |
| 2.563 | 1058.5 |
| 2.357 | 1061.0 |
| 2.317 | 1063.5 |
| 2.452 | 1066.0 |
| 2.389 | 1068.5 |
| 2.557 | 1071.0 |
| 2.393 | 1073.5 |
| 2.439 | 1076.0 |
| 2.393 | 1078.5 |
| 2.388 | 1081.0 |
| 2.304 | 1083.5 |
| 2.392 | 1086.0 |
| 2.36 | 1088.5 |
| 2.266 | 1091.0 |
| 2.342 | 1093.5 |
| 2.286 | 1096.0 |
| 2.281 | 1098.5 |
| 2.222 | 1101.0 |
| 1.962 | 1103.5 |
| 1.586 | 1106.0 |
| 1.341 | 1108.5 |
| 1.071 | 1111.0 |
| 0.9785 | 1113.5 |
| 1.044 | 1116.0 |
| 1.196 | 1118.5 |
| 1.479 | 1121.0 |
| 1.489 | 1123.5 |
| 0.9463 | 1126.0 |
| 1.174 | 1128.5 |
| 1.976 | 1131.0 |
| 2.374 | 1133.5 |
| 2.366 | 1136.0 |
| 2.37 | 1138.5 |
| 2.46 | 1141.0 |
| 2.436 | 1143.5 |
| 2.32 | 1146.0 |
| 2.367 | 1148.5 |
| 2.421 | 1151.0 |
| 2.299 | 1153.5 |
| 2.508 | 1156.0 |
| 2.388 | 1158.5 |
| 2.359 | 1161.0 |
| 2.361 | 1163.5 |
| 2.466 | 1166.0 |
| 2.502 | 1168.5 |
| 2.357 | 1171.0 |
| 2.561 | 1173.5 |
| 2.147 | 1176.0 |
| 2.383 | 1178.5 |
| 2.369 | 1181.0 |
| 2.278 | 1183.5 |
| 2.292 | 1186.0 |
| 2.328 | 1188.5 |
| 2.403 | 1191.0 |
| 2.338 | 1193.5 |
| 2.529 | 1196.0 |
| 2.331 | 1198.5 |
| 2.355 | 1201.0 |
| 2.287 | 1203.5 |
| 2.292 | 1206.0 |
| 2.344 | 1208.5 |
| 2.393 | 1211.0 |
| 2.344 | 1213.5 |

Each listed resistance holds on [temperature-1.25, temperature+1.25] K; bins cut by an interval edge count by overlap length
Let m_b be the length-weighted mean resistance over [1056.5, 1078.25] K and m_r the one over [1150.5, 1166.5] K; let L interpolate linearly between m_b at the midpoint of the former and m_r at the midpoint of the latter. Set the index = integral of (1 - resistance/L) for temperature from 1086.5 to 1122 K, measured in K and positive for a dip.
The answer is 9.6 K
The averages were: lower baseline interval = 2.43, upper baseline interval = 2.4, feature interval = 1.76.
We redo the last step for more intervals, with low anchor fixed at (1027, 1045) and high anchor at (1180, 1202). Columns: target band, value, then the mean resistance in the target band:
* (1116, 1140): 5.0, 1.68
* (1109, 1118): 4.3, 1.07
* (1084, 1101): -2.8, 2.31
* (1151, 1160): -0.7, 2.4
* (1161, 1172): -0.7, 2.42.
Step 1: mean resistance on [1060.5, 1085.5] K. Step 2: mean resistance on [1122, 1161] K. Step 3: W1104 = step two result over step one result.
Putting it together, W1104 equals 0.9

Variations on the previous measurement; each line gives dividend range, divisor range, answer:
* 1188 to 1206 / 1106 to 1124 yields 1.90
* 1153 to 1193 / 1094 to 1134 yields 1.50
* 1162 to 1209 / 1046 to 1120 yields 1.12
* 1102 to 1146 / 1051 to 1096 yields 0.71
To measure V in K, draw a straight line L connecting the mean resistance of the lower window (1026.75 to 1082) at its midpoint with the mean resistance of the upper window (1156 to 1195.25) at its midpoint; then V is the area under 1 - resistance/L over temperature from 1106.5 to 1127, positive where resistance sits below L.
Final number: 9.6 K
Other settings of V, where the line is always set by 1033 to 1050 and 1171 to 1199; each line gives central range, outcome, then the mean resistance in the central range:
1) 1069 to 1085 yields -2.6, 2.41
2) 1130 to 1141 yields -0.3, 2.3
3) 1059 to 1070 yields -1.9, 2.4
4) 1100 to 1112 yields 2.9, 1.64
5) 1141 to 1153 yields -0.7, 2.39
